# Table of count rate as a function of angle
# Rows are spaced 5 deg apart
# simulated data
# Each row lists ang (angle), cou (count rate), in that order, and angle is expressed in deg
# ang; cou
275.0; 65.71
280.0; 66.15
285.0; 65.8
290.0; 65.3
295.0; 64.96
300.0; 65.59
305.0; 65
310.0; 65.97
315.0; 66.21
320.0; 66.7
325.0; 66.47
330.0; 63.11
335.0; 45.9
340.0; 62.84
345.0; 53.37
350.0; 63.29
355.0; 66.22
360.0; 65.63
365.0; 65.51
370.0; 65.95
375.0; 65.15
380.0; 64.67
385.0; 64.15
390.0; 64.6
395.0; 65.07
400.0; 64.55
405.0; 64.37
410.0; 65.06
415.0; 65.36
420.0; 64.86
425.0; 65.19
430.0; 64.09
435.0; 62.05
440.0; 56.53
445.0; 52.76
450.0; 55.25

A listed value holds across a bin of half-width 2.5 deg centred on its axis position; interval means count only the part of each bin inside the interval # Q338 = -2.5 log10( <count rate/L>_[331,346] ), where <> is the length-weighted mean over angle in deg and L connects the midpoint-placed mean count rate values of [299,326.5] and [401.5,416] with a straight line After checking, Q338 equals 0.19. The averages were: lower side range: 66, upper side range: 64.9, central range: 55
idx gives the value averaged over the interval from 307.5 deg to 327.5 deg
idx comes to 66.3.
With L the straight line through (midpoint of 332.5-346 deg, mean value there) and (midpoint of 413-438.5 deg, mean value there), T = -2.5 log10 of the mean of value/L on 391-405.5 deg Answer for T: -0.07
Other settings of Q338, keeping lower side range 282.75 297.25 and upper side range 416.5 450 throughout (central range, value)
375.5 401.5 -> -0.04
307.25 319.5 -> -0.03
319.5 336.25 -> 0.06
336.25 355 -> 0.07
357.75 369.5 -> -0.05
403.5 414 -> -0.06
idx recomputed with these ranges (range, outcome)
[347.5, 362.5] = 65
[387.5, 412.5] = 64.7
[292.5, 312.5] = 65.4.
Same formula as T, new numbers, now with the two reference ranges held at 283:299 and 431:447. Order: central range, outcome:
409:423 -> -0.11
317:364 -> 0.02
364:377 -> -0.07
